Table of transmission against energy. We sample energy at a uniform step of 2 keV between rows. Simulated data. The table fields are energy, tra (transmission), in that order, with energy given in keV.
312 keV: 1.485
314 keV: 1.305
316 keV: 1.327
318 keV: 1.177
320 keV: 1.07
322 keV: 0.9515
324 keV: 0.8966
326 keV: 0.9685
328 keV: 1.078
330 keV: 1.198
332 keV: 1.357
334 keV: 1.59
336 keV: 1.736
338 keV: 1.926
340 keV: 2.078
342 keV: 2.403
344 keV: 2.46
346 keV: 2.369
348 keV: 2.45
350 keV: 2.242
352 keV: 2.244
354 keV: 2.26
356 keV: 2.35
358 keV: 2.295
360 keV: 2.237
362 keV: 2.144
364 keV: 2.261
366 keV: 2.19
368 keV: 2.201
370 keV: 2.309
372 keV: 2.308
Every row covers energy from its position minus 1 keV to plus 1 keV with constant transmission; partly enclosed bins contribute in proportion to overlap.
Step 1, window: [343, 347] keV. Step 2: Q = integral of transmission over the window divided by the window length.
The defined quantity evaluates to 2.41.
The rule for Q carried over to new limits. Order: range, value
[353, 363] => 2.26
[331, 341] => 1.74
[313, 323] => 1.17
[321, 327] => 0.939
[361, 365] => 2.2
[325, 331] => 1.08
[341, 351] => 2.38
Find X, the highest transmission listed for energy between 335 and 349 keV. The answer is 2.46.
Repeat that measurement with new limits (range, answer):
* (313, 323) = 1.327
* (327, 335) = 1.59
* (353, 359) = 2.35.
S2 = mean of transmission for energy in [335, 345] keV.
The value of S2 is 2.12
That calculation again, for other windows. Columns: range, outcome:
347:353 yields 2.31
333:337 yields 1.66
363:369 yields 2.22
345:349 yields 2.41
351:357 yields 2.28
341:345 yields 2.43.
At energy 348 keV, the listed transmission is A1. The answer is 2.45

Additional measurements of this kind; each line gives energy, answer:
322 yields 0.9515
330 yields 1.198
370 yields 2.309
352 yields 2.244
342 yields 2.403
